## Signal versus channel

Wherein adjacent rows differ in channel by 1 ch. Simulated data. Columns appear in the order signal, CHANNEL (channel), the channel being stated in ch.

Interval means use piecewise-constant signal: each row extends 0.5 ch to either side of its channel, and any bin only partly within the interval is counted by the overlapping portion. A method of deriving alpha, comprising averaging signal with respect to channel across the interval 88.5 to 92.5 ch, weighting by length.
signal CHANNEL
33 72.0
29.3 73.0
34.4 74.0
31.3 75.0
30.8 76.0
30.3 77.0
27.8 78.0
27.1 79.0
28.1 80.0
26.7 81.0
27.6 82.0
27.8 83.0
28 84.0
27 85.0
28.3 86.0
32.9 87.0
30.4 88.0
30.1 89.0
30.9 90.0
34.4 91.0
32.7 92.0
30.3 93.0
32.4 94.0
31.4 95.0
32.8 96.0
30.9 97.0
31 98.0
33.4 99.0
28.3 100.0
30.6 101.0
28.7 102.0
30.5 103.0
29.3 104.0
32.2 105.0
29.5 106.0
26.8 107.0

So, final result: 32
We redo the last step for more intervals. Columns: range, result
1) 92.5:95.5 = 31.4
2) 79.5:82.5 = 27.5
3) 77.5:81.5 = 27.4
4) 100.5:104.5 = 29.8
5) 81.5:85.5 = 27.6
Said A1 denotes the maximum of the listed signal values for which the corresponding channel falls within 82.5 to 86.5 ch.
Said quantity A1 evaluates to 28.3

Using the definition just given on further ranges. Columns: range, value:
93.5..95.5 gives 32.4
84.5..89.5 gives 32.9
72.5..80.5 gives 34.4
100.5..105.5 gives 32.2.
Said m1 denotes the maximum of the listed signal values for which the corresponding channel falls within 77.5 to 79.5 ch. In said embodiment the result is 27.8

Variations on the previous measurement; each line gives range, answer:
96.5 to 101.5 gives 33.4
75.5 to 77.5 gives 30.8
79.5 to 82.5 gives 28.1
